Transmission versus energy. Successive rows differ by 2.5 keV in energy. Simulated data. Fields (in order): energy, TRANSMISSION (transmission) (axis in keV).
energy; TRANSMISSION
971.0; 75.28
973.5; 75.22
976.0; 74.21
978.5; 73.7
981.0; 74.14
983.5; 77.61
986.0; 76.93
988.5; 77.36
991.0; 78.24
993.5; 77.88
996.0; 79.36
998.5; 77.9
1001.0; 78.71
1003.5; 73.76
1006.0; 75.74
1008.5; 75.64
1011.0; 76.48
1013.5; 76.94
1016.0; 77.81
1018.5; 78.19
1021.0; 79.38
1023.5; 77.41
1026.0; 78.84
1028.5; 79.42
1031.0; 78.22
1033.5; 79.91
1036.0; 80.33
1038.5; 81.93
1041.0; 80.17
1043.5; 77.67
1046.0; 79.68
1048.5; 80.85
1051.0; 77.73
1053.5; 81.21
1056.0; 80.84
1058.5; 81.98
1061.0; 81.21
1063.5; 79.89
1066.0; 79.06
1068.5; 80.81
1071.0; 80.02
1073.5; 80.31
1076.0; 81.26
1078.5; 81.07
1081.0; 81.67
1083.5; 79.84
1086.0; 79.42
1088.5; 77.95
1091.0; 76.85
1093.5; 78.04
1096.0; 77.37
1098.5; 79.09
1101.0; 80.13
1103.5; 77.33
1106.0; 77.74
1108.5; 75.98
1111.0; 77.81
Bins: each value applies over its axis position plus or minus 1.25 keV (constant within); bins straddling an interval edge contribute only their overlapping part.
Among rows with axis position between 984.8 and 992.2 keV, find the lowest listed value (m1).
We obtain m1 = 76.93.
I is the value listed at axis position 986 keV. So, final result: 76.93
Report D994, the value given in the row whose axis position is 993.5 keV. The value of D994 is 77.88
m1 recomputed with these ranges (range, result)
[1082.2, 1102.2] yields 76.85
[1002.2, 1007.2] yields 73.76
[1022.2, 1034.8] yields 77.41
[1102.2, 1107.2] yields 77.33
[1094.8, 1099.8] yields 77.37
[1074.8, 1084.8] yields 79.84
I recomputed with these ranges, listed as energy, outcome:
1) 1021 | 79.38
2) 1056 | 80.84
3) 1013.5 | 76.94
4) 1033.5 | 79.91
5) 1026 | 78.84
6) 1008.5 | 75.64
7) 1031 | 78.22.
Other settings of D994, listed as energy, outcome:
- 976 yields 74.21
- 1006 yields 75.74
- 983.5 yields 77.61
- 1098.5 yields 79.09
